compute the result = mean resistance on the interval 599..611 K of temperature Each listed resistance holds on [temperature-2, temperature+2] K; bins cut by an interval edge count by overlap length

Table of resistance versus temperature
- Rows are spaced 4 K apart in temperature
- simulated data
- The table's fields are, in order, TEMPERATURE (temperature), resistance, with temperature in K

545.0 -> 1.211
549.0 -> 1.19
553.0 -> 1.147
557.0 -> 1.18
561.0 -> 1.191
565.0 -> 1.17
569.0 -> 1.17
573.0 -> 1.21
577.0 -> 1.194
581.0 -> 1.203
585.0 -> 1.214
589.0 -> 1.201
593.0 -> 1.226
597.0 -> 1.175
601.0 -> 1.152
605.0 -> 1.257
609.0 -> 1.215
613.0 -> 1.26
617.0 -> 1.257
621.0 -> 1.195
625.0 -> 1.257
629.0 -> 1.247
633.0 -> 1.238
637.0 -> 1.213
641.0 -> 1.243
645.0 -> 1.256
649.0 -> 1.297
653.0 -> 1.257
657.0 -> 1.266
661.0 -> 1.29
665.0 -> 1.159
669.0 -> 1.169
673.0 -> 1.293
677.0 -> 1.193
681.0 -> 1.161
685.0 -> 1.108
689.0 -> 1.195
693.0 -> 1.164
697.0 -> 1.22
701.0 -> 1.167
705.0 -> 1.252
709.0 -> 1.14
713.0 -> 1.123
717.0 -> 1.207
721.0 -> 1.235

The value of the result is 1.21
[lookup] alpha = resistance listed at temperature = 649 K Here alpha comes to 1.297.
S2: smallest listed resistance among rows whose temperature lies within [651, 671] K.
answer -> 1.159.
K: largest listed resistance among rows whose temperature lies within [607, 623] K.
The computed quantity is 1.26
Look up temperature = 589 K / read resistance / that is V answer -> 1.201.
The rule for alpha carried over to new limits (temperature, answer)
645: 1.256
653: 1.257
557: 1.18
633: 1.238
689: 1.195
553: 1.147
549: 1.19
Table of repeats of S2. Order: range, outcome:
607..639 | 1.195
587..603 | 1.152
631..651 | 1.213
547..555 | 1.147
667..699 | 1.108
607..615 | 1.215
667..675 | 1.169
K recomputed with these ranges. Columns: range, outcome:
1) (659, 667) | 1.29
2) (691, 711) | 1.252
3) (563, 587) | 1.214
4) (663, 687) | 1.293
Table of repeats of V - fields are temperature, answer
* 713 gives 1.123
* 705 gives 1.252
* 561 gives 1.191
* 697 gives 1.22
